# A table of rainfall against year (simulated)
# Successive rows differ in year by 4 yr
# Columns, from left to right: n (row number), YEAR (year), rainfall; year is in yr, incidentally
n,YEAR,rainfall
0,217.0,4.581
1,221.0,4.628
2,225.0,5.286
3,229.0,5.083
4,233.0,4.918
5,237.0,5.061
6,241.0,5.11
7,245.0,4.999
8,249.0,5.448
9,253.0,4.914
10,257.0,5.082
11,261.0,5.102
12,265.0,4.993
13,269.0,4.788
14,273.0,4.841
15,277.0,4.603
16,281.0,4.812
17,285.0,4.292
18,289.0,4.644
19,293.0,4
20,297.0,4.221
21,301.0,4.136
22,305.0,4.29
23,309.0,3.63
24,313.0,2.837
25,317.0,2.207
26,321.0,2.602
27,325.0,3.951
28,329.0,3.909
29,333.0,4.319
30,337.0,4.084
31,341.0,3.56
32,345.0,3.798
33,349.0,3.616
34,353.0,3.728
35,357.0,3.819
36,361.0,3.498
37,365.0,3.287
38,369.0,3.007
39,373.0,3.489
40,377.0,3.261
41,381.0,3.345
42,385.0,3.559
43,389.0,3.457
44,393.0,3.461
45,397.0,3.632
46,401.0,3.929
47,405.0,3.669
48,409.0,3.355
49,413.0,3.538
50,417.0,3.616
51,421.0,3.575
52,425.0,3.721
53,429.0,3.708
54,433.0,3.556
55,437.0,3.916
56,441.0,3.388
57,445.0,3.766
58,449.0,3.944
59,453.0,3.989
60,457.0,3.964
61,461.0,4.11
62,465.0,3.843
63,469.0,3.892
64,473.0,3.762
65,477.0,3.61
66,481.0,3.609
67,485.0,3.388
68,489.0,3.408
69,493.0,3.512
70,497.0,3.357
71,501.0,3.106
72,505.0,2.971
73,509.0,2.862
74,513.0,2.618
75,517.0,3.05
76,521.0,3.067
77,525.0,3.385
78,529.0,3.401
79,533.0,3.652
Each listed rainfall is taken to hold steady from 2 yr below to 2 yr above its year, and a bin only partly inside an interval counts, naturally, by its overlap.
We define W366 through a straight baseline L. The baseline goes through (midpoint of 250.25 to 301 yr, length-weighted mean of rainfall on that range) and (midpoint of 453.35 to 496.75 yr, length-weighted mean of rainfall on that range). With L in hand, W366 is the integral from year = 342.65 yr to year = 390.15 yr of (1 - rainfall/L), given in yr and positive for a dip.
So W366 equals 8.4 yr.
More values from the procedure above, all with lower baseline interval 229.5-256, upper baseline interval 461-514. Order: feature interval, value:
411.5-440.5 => 1.4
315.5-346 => 6.2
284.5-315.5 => 4.8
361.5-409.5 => 7.6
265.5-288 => 0.7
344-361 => 2.5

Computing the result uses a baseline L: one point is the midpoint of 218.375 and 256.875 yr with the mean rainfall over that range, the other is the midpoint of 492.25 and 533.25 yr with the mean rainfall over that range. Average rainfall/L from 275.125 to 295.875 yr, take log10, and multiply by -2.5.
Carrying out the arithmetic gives 0.06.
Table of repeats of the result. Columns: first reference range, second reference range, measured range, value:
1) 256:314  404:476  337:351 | 0.12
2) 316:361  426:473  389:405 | 0.02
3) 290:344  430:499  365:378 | 0.14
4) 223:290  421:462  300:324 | 0.37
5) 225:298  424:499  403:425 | 0.12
